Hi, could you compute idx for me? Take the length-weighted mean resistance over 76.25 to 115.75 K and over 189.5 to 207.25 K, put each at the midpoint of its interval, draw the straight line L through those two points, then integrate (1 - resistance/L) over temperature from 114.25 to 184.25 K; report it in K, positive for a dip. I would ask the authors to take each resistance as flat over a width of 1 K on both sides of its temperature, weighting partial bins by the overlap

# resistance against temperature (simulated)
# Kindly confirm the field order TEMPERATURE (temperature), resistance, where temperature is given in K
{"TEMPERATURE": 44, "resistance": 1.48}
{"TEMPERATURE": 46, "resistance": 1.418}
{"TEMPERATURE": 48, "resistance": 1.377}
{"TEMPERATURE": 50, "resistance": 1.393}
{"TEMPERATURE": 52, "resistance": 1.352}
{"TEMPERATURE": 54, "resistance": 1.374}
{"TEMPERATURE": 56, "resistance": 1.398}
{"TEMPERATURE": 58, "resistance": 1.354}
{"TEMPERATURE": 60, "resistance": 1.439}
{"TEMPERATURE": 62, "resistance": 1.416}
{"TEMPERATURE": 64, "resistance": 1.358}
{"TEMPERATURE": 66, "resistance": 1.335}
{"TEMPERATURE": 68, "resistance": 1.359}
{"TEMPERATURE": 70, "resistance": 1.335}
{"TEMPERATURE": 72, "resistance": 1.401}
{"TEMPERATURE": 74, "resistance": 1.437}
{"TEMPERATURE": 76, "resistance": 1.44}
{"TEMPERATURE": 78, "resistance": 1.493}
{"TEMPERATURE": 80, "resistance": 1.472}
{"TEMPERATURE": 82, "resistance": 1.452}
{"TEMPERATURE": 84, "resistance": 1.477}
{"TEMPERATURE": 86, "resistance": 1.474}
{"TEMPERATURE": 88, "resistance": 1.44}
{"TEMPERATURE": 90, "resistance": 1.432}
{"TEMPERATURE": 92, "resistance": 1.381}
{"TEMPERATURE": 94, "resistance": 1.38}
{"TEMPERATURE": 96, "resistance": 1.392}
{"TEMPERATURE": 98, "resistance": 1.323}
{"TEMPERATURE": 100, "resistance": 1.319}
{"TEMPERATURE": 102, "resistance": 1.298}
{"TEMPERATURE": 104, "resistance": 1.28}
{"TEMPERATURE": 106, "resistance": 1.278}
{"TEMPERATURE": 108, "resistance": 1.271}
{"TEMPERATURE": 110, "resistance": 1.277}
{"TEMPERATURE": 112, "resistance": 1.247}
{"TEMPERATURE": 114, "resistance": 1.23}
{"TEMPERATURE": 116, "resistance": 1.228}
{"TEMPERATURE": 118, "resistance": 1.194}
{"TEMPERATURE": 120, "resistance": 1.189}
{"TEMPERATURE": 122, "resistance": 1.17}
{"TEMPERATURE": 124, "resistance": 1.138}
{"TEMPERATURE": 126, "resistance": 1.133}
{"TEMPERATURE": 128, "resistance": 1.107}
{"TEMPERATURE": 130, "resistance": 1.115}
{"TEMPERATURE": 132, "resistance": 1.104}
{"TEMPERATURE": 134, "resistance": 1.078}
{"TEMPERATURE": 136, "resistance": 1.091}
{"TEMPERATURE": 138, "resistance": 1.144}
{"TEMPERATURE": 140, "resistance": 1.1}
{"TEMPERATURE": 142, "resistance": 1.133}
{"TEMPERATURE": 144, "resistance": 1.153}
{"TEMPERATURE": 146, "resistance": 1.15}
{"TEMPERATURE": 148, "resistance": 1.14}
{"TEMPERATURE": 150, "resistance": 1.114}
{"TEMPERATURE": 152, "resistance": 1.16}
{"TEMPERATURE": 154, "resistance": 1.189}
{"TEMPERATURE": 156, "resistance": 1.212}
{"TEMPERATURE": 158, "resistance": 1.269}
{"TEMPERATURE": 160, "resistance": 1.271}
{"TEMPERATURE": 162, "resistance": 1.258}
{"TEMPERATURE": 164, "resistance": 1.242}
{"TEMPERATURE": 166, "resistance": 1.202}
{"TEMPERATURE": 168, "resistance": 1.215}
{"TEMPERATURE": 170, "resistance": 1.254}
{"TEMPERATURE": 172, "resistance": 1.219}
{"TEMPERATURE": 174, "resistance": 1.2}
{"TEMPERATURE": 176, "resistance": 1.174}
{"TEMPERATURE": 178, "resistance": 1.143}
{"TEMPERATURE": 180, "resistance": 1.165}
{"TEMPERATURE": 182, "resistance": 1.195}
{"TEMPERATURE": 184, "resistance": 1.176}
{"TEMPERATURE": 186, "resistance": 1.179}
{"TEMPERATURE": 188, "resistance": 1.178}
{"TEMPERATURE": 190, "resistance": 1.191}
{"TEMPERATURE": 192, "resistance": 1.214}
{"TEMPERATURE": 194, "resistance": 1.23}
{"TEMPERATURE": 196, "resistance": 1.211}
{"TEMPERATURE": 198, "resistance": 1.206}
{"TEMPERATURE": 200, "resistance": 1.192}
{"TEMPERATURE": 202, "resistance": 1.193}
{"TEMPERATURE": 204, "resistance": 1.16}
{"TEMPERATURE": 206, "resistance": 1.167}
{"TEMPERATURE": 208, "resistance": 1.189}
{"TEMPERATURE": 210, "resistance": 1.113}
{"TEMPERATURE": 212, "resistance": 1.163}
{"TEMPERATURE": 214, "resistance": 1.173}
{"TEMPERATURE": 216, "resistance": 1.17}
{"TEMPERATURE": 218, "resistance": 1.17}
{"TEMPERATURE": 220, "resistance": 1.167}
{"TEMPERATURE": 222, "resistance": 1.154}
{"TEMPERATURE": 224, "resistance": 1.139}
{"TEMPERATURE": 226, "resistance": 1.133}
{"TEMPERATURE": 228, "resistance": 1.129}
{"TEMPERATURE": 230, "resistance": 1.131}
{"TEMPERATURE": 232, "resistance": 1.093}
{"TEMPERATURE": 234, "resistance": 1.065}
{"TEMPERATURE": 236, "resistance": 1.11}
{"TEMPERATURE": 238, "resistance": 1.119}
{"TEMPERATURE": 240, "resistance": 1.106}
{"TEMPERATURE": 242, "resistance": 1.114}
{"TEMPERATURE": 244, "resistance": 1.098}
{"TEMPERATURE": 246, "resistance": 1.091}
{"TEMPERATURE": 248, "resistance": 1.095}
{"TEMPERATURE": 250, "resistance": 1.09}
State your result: 5.60 K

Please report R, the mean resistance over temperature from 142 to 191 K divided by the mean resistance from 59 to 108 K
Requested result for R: 0.9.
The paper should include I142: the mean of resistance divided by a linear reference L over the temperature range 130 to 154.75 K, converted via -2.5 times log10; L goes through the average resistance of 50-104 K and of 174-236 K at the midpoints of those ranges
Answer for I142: 0.13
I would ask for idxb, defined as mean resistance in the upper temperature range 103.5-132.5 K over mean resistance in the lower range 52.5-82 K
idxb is 0.9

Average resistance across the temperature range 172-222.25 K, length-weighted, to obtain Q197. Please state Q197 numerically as 1.18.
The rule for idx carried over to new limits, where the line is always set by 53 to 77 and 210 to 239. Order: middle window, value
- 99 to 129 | 1.98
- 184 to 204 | -0.21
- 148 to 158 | 0.58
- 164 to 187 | 0.35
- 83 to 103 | -0.72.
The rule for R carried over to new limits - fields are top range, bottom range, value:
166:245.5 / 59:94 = 0.82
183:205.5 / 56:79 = 0.85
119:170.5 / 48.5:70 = 0.85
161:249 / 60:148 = 0.91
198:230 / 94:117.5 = 0.90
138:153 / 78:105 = 0.81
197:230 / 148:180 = 0.97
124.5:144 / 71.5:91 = 0.77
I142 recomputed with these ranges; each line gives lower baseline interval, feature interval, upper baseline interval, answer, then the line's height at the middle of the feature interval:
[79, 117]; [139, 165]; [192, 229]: 0.07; 1.26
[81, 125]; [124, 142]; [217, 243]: 0.14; 1.27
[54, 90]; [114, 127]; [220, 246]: 0.13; 1.33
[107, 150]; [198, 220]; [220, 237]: -0.04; 1.13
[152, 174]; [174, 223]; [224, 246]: -0.01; 1.17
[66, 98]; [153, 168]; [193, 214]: 0.03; 1.27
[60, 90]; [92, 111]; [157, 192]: 0.04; 1.36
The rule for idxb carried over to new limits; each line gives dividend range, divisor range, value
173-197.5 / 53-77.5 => 0.86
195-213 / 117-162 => 1.02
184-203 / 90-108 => 0.90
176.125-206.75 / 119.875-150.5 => 1.05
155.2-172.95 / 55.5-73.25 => 0.90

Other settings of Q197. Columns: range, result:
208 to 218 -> 1.16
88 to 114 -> 1.32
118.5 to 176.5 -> 1.17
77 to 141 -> 1.27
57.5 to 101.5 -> 1.4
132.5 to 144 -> 1.11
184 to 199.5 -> 1.2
